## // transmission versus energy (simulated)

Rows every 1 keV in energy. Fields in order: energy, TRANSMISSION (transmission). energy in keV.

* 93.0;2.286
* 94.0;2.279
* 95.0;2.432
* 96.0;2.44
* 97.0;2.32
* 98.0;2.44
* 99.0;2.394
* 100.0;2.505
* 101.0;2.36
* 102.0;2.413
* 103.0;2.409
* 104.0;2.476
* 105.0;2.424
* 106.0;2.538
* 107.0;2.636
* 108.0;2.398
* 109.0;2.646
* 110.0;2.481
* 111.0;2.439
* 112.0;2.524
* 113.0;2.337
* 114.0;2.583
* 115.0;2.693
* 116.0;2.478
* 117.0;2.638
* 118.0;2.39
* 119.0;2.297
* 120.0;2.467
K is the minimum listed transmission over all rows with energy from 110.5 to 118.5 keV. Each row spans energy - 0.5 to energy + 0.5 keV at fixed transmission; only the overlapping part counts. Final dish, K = 2.337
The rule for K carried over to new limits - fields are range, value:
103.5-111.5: 2.398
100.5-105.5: 2.36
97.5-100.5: 2.394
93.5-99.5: 2.279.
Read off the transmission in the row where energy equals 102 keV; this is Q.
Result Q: 2.413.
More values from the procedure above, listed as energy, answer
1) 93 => 2.286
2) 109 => 2.646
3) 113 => 2.337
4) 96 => 2.44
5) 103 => 2.409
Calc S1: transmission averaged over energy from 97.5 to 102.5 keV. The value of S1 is 2.42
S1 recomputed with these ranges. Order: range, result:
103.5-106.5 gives 2.48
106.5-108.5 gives 2.52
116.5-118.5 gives 2.51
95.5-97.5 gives 2.38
